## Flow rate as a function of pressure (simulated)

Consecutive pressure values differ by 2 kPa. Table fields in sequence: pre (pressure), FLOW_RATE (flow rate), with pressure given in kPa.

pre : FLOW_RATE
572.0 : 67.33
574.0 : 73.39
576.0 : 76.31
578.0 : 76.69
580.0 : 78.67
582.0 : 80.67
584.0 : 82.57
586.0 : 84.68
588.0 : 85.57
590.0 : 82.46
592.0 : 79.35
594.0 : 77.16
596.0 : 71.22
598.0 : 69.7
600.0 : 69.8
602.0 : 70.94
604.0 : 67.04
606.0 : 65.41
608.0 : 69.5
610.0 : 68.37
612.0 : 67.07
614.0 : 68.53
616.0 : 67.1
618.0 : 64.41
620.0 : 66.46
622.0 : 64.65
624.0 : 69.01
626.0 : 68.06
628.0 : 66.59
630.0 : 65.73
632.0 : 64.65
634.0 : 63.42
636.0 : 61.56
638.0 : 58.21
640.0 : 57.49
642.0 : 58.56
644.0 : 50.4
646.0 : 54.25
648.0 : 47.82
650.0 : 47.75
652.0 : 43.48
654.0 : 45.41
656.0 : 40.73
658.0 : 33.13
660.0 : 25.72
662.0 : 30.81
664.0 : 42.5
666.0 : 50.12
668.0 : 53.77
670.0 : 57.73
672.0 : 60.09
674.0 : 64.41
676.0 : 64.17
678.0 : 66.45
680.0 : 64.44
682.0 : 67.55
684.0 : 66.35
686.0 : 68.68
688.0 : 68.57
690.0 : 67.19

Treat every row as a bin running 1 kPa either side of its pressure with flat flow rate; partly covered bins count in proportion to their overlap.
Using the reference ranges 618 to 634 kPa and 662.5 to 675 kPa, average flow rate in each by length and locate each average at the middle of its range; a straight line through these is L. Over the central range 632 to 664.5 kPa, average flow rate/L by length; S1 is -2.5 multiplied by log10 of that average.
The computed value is 0.242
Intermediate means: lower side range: 66.1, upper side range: 53.8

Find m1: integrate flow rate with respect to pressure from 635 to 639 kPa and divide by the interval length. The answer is 59.9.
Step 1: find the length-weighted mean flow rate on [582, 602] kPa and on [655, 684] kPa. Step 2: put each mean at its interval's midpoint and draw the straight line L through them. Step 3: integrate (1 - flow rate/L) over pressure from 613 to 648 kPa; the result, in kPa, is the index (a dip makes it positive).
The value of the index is 1.4 kPa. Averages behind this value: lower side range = 77.8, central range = 62.5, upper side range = 52.1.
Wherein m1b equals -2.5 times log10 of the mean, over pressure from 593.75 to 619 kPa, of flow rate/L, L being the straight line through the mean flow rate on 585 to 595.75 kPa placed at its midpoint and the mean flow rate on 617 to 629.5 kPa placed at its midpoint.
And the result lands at 0.080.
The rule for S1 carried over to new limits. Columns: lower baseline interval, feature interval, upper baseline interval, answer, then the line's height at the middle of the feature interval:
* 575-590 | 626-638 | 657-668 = -0.18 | 54.4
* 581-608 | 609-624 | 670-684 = 0.09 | 72.6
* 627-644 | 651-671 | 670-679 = 0.42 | 62.5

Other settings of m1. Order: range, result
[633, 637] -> 62.5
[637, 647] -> 55.8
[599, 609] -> 68.5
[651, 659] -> 40.7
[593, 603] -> 71.8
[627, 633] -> 65.7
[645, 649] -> 51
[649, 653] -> 45.6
